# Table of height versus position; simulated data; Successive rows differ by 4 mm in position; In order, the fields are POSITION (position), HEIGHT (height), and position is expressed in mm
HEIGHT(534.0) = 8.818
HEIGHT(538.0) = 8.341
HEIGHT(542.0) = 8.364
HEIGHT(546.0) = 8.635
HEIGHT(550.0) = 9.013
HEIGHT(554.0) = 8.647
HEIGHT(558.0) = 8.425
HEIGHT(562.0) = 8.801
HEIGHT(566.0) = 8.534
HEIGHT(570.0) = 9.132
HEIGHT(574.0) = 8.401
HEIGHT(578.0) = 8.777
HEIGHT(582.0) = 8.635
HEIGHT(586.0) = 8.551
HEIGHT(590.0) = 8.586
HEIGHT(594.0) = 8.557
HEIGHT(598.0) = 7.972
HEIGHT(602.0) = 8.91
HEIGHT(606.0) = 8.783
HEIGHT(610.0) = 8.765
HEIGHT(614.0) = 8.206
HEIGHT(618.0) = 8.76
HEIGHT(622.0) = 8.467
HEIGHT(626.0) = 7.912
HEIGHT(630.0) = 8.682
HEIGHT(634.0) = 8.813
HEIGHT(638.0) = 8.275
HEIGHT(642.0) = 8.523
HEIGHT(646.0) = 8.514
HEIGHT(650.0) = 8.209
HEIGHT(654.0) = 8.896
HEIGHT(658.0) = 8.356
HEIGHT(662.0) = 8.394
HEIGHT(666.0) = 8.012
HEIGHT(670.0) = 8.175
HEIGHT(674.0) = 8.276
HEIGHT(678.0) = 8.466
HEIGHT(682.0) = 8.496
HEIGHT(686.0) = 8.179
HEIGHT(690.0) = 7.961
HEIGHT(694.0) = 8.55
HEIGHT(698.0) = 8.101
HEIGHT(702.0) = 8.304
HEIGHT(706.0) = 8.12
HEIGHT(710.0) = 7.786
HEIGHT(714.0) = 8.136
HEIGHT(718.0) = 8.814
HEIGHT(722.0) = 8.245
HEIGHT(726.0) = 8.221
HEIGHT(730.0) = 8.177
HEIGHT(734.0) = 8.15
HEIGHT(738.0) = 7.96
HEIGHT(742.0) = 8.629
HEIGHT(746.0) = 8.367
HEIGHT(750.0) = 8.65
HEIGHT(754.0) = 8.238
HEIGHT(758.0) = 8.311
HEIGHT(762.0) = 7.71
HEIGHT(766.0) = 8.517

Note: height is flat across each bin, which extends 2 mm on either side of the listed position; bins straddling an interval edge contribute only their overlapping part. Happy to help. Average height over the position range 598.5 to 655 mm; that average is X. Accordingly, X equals 8.53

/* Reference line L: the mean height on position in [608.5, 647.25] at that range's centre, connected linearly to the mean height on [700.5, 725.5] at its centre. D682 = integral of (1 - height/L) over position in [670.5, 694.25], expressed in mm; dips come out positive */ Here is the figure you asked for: 0.1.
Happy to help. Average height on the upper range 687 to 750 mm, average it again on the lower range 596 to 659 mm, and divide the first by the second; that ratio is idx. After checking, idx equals 0.97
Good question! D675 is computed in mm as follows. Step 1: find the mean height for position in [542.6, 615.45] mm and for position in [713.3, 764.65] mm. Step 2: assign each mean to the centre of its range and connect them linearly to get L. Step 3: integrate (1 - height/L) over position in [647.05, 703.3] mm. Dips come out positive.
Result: 0.7 mm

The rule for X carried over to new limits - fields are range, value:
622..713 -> 8.32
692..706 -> 8.29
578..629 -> 8.52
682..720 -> 8.23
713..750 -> 8.32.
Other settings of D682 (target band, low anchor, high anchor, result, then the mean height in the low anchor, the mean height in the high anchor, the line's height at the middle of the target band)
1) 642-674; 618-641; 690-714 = -0.1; 8.46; 8.15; 8.34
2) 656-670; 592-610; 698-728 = 0.2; 8.58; 8.22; 8.38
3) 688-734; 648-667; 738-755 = 1.1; 8.39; 8.42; 8.41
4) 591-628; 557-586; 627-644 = 0.5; 8.67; 8.53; 8.59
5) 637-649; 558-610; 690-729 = 0.0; 8.63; 8.24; 8.45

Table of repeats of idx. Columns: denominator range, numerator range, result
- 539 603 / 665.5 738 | 0.96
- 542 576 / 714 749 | 0.96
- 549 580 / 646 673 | 0.96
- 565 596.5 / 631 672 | 0.97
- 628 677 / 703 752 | 0.98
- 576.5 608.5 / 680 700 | 0.96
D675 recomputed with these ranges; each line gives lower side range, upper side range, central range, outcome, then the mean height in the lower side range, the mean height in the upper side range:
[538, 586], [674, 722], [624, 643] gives 0.02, 8.65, 8.26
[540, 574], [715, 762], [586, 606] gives 0.14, 8.68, 8.31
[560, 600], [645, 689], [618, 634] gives 0.00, 8.59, 8.35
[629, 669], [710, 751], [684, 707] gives 0.44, 8.45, 8.3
